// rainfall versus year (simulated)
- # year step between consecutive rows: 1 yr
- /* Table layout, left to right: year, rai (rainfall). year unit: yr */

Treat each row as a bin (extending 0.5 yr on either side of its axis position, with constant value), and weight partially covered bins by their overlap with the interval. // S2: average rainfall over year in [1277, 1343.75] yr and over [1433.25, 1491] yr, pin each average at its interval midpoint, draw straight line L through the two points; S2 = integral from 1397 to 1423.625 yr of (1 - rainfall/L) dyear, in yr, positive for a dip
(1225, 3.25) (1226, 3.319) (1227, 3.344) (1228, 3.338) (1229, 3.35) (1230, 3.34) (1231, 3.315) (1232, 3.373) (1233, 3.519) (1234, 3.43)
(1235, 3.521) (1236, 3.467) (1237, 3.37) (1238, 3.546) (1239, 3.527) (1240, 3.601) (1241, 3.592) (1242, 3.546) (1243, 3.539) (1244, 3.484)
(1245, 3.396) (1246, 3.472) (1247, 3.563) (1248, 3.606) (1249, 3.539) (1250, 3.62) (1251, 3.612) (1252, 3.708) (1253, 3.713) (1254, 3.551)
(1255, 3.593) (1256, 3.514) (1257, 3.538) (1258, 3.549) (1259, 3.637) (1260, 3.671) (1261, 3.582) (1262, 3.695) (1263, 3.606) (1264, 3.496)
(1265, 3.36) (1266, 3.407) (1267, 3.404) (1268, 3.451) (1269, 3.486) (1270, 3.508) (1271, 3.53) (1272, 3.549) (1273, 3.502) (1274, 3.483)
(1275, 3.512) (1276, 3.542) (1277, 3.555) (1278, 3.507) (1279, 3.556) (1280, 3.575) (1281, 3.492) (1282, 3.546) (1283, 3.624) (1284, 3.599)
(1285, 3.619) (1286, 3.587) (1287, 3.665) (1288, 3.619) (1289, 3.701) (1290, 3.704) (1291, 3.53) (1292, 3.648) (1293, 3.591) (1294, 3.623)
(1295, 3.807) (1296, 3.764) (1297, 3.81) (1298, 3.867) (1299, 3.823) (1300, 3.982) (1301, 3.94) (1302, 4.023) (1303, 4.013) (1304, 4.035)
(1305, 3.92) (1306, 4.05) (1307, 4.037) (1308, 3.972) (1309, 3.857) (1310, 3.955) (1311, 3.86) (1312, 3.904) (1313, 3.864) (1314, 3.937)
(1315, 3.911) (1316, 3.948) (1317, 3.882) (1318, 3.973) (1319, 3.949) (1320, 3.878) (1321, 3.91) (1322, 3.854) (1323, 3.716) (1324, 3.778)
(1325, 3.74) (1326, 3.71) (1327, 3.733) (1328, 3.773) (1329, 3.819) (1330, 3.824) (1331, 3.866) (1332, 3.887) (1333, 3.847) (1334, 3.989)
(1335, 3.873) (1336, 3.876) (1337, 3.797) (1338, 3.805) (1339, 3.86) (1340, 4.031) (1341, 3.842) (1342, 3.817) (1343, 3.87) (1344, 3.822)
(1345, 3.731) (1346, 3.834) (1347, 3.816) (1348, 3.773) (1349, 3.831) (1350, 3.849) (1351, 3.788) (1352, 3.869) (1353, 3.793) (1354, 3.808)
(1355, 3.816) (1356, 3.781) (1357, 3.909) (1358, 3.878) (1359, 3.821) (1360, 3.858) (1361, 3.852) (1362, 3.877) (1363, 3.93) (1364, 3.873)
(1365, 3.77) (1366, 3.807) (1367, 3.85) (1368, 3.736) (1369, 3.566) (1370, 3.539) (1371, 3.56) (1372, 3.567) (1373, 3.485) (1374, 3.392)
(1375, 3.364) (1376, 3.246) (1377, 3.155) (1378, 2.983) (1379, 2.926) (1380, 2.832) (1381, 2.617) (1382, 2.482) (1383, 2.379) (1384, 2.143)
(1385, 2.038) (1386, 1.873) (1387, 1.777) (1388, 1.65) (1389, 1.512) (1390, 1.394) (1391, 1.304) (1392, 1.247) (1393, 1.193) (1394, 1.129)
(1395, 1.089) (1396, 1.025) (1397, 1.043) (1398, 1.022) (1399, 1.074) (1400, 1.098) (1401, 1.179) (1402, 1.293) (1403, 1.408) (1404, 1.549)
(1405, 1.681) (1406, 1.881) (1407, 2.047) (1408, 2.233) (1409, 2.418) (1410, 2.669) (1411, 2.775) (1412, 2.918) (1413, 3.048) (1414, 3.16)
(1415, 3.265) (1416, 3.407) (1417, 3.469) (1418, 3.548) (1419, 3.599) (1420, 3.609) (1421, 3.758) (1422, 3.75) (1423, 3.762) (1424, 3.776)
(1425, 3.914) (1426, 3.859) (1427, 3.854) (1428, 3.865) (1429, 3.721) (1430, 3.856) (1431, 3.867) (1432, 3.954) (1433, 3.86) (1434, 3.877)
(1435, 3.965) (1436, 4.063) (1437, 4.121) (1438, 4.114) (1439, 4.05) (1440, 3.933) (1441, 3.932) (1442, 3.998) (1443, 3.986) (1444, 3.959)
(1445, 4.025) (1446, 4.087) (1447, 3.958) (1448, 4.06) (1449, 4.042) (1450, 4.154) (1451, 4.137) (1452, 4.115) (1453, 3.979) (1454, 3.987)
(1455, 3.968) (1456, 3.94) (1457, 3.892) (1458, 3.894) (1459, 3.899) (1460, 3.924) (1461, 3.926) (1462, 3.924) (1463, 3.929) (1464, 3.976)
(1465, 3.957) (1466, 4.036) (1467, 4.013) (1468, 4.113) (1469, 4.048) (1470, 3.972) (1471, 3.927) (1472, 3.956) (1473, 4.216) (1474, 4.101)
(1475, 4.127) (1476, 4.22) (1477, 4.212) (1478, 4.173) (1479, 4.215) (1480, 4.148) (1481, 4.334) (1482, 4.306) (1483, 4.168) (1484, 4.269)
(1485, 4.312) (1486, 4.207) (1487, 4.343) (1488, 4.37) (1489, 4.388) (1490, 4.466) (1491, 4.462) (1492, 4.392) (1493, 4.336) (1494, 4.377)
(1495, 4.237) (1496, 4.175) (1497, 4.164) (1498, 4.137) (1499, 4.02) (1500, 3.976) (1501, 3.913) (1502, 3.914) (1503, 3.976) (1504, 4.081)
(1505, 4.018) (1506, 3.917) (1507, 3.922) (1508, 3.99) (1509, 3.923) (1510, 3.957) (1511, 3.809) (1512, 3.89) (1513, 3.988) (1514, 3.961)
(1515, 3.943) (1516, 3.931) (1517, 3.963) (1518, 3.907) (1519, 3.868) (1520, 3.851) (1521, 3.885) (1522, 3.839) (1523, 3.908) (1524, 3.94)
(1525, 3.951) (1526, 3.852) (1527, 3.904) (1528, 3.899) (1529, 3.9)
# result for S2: 9.94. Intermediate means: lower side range 3.81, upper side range 4.08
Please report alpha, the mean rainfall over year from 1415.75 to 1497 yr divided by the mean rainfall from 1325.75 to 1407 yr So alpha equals 1.3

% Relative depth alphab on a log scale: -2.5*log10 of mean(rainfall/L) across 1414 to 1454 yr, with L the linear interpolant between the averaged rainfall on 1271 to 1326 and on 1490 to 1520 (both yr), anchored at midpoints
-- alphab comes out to 0.02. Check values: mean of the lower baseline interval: 3.76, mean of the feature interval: 3.87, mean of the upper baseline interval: 4.04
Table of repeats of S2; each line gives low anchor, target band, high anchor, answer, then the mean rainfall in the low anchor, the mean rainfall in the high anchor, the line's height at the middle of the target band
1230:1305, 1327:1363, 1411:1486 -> -1.04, 3.6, 3.92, 3.73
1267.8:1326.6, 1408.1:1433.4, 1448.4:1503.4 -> 3.27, 3.75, 4.12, 4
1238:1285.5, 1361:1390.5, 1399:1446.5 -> 3.12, 3.55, 3.26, 3.34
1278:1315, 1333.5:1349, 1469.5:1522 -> 0.01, 3.78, 4.1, 3.85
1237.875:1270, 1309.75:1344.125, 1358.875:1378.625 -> -2.65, 3.55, 3.6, 3.58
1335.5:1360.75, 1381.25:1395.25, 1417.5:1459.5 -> 7.91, 3.84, 3.92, 3.87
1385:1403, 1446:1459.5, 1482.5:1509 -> -4.79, 1.31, 4.17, 2.96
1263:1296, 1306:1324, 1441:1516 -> -1.26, 3.56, 4.08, 3.65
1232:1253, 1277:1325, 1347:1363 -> -1.32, 3.53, 3.84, 3.69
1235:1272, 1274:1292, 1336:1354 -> 0.26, 3.54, 3.83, 3.63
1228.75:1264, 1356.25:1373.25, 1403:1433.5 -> -2.33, 3.53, 3.21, 3.31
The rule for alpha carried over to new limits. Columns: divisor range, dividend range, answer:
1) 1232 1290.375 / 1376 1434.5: 0.72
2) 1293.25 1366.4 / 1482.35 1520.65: 1.06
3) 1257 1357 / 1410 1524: 1.05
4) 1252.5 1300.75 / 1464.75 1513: 1.15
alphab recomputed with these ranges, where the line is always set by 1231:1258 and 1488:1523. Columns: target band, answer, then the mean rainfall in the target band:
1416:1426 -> 0.06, 3.68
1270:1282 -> 0.02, 3.53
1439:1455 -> -0.02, 4.02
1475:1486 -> -0.06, 4.23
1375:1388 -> 0.44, 2.54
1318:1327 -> -0.04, 3.82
